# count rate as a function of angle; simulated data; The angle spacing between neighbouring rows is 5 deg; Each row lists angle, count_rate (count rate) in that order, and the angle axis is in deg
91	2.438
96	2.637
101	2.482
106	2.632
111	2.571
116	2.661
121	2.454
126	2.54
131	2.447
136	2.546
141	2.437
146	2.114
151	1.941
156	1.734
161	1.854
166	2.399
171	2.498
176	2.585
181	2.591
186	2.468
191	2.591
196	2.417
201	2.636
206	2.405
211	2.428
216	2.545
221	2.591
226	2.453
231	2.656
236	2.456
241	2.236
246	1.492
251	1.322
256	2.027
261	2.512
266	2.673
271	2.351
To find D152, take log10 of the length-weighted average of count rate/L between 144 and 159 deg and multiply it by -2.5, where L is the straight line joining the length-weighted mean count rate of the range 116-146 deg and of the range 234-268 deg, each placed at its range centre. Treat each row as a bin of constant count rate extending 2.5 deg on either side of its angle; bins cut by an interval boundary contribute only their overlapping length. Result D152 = 0.24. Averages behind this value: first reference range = 2.47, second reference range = 2.09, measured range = 1.92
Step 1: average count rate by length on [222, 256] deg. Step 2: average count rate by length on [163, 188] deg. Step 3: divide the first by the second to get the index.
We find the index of 0.85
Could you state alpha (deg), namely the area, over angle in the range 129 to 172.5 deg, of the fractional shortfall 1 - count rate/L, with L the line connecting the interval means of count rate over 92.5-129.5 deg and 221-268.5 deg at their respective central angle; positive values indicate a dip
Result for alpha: 4.5 deg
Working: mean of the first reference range 2.56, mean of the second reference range 2.22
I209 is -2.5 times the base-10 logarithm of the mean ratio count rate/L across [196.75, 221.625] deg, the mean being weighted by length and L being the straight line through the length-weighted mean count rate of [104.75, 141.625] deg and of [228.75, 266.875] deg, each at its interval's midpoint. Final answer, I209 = -0.109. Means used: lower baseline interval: 2.54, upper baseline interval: 2.15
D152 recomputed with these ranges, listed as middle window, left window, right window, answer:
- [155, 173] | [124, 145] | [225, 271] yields 0.12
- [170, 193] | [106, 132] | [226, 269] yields -0.08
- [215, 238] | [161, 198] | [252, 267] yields -0.09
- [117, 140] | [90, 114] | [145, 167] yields -0.11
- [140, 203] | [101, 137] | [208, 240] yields 0.09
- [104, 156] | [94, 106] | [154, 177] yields 0.00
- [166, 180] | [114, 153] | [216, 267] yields -0.08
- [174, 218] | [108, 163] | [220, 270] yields -0.11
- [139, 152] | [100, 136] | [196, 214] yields 0.16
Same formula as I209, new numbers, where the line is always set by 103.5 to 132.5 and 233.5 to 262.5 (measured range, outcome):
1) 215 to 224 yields -0.21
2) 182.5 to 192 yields -0.12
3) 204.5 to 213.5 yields -0.12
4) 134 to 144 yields 0.00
